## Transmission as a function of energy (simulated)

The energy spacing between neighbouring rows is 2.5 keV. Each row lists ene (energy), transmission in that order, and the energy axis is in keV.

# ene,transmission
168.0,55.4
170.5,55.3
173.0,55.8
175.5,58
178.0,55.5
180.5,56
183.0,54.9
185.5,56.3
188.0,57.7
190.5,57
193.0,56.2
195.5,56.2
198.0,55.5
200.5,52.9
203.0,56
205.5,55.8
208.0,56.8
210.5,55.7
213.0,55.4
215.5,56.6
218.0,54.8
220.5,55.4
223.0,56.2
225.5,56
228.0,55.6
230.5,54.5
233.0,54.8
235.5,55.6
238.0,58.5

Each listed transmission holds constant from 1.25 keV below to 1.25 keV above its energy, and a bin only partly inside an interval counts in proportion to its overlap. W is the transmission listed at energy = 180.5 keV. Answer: 56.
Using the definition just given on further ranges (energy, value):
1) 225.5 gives 56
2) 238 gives 58.5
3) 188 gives 57.7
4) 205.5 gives 55.8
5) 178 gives 55.5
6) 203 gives 56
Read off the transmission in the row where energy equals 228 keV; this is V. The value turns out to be 55.6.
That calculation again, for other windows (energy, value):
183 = 54.9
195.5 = 56.2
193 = 56.2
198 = 55.5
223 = 56.2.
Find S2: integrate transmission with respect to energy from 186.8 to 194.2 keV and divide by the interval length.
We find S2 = 57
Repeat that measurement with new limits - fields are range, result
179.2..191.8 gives 56.4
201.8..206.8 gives 55.9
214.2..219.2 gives 55.7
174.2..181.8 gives 56.5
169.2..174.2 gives 55.5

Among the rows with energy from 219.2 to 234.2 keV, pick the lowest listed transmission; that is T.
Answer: 54.5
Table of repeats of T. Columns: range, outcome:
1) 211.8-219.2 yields 54.8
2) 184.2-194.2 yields 56.2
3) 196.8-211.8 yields 52.9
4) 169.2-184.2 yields 54.9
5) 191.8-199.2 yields 55.5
